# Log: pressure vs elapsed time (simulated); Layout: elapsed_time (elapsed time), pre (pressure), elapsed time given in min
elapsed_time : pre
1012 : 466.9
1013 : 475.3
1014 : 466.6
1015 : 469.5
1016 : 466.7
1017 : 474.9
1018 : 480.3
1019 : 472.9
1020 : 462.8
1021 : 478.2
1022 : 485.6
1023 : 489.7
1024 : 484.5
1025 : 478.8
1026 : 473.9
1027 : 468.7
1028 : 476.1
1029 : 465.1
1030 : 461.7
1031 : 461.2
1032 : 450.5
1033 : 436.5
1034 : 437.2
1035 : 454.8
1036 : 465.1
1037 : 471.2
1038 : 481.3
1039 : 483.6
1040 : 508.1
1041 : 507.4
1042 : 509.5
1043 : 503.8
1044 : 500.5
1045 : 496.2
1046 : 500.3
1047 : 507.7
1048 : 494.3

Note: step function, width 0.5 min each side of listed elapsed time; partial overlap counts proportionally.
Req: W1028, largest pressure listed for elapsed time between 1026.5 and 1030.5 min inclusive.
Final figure 476.1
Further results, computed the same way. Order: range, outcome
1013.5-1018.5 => 480.3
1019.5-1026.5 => 489.7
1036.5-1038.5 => 481.3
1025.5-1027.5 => 473.9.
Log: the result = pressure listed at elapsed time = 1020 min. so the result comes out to 462.8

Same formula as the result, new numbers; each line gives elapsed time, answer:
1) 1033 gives 436.5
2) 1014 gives 466.6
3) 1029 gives 465.1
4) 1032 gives 450.5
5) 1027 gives 468.7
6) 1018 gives 480.3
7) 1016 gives 466.7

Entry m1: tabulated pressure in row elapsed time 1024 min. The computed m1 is 484.5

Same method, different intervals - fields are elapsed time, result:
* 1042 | 509.5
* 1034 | 437.2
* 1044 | 500.5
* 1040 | 508.1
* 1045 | 496.2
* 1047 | 507.7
